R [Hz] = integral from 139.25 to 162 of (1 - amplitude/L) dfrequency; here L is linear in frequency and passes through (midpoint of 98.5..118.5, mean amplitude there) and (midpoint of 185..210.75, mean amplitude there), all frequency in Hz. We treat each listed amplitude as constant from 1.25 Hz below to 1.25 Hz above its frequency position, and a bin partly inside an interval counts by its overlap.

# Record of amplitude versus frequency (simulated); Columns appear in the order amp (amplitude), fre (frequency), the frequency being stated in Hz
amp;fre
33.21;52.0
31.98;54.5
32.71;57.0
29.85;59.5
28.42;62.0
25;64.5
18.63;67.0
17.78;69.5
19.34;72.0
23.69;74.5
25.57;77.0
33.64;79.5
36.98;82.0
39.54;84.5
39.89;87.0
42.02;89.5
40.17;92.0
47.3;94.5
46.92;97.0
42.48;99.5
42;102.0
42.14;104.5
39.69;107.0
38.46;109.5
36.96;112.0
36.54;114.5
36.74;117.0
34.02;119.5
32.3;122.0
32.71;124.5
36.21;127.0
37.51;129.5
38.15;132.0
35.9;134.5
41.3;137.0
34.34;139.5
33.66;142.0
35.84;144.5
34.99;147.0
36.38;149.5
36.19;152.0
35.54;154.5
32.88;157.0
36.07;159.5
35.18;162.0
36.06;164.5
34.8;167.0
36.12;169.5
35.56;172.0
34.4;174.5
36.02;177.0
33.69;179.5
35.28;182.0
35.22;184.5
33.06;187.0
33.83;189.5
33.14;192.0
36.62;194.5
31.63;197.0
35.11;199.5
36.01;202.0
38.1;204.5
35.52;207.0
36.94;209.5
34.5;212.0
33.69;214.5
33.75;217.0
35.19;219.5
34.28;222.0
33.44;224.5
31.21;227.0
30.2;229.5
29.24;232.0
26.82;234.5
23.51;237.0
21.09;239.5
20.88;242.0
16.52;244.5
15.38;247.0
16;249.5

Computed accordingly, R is 1.29 Hz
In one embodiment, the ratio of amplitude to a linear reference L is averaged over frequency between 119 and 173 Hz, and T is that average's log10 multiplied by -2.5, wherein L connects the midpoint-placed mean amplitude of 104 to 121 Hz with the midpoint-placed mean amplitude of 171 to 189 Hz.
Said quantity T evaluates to 0.02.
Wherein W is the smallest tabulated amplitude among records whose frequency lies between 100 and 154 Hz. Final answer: 32.3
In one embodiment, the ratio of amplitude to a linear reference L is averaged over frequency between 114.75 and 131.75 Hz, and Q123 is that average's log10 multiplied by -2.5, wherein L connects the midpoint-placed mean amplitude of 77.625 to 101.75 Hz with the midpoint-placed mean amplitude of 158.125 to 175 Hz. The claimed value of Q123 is 0.09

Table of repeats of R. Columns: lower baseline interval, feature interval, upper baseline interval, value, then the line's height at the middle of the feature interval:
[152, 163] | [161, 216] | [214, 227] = -0.9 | 34.4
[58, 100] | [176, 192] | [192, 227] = 0.0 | 34.4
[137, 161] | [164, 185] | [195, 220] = 0.0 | 35.3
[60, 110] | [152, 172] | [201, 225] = -0.3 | 34.9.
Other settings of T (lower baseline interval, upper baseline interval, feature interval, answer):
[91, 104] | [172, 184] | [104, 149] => 0.117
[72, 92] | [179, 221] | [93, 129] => -0.142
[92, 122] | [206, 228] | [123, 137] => 0.065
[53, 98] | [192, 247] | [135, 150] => -0.146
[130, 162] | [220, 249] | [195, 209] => -0.202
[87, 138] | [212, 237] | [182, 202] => -0.015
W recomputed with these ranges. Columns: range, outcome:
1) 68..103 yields 17.78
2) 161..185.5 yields 33.69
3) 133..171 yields 32.88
